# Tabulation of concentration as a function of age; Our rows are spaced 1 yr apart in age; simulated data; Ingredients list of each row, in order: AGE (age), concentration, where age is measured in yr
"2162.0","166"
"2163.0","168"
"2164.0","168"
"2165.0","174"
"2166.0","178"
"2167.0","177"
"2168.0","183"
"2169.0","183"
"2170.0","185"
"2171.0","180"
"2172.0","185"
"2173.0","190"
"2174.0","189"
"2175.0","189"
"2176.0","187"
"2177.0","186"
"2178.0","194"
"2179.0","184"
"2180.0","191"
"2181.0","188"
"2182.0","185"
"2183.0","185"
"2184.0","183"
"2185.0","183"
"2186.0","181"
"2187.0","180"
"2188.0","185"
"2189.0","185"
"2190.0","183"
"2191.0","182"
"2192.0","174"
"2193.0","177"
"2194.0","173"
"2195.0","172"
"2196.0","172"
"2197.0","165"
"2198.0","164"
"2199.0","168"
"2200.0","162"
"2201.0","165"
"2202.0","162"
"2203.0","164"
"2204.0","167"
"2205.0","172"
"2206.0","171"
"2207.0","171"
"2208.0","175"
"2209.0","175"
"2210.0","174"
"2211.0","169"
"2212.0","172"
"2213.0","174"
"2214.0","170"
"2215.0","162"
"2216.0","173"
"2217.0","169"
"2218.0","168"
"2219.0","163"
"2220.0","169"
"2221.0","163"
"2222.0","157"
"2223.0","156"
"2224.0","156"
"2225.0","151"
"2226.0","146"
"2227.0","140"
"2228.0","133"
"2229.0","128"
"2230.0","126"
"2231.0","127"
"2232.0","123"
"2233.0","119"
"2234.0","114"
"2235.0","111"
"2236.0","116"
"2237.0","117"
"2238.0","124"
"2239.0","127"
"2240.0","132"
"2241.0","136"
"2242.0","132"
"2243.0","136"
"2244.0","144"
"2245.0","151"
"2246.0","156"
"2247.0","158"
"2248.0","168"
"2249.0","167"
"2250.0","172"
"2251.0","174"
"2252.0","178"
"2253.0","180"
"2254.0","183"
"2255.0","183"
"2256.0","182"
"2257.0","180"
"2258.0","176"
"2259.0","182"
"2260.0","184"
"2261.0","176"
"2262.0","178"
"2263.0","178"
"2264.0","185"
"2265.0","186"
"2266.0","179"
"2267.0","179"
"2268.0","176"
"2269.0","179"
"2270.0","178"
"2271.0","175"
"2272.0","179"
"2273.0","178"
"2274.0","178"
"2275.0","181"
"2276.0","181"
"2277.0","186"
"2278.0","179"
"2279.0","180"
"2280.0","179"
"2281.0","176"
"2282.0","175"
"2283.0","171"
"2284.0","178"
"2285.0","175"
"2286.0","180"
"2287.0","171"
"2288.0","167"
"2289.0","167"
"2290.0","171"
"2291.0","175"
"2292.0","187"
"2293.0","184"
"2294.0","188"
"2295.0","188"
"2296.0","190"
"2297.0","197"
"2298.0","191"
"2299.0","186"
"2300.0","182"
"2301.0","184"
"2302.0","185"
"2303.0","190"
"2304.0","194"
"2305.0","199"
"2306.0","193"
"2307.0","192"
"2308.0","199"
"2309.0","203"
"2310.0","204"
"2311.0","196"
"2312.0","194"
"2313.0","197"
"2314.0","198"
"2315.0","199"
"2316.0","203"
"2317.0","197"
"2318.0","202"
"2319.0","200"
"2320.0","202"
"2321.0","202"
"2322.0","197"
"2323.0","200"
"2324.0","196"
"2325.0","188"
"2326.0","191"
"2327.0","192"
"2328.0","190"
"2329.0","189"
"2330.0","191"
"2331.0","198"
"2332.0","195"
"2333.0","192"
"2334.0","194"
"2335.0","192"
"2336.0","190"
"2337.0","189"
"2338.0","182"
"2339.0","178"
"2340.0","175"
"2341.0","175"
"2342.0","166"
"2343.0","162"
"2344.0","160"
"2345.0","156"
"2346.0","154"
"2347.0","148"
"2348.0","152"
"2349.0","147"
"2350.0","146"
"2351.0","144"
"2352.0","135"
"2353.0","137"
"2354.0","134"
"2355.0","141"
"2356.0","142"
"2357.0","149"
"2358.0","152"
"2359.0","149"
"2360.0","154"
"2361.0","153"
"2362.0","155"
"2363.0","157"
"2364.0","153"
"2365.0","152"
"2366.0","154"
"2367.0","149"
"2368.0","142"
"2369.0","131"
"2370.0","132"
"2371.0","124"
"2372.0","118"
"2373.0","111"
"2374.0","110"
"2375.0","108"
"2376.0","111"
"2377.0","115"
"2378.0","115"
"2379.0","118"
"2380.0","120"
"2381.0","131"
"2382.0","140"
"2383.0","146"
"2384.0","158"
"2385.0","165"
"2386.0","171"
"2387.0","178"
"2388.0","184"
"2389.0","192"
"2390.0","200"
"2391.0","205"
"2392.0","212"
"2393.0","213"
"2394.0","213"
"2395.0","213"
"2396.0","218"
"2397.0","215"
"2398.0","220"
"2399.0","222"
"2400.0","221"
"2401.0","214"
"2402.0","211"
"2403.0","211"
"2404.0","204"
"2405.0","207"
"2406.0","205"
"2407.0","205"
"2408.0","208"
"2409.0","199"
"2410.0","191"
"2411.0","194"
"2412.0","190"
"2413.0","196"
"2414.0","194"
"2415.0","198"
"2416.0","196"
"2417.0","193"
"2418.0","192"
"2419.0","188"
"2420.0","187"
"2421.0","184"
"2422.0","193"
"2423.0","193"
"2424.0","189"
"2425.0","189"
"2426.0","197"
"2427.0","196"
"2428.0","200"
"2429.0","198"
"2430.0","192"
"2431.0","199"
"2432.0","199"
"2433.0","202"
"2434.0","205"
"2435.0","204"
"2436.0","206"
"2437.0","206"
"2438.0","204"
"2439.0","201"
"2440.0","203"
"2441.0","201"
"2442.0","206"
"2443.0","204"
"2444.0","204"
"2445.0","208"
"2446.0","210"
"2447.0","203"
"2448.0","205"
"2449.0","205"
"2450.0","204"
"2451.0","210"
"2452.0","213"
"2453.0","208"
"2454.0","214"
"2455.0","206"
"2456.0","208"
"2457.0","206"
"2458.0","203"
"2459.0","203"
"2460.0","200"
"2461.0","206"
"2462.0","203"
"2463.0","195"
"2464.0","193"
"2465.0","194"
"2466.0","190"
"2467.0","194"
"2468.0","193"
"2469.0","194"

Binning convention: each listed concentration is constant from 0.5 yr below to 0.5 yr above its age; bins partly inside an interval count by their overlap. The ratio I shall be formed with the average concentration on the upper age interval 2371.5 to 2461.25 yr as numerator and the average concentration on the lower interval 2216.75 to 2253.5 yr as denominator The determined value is 1.31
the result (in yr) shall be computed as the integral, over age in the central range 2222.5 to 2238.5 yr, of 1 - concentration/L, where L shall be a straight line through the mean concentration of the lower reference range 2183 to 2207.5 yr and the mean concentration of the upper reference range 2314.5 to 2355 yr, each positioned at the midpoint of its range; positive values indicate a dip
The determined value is 4.1 yr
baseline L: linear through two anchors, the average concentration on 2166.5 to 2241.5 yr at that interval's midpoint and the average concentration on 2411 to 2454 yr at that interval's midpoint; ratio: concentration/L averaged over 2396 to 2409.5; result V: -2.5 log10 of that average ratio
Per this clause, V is -0.09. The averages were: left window 164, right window 200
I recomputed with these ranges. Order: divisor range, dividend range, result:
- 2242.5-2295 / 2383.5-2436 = 1.13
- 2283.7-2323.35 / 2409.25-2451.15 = 1.04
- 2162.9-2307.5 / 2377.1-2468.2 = 1.14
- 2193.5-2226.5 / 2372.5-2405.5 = 1.05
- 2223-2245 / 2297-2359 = 1.37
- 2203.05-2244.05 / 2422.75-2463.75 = 1.36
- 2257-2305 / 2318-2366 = 0.94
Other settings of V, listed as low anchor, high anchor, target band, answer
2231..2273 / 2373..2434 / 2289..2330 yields -0.14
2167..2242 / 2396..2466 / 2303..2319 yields -0.09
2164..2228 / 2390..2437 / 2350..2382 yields 0.40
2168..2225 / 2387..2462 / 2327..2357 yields 0.15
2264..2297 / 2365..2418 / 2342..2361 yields 0.19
